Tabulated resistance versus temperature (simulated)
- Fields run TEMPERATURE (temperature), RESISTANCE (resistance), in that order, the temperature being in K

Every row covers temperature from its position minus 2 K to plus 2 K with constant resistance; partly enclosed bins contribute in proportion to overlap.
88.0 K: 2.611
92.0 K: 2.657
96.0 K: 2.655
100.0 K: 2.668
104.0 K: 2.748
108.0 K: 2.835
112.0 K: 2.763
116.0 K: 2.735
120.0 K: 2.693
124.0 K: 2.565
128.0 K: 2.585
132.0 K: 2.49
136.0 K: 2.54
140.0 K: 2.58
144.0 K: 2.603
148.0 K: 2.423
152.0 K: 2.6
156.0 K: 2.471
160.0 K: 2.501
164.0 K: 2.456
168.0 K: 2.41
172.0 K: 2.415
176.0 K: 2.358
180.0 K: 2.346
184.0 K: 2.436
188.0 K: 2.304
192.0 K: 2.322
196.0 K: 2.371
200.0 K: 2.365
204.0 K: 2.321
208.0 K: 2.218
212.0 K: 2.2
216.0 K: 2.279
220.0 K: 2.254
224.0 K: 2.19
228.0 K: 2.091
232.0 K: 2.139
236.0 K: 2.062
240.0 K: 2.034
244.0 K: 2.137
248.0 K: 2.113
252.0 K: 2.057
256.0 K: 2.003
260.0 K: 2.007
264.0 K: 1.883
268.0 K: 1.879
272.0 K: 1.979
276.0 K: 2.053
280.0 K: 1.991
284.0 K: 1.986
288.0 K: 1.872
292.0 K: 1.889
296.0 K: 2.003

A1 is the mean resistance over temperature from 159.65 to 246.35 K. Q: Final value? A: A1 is 2.28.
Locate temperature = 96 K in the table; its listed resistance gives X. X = 2.655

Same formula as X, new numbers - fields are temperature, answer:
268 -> 1.879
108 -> 2.835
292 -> 1.889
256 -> 2.003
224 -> 2.19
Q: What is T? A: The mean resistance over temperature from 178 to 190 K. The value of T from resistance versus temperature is 2.36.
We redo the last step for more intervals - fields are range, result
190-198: 2.35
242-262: 2.06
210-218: 2.24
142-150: 2.51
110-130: 2.67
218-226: 2.22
